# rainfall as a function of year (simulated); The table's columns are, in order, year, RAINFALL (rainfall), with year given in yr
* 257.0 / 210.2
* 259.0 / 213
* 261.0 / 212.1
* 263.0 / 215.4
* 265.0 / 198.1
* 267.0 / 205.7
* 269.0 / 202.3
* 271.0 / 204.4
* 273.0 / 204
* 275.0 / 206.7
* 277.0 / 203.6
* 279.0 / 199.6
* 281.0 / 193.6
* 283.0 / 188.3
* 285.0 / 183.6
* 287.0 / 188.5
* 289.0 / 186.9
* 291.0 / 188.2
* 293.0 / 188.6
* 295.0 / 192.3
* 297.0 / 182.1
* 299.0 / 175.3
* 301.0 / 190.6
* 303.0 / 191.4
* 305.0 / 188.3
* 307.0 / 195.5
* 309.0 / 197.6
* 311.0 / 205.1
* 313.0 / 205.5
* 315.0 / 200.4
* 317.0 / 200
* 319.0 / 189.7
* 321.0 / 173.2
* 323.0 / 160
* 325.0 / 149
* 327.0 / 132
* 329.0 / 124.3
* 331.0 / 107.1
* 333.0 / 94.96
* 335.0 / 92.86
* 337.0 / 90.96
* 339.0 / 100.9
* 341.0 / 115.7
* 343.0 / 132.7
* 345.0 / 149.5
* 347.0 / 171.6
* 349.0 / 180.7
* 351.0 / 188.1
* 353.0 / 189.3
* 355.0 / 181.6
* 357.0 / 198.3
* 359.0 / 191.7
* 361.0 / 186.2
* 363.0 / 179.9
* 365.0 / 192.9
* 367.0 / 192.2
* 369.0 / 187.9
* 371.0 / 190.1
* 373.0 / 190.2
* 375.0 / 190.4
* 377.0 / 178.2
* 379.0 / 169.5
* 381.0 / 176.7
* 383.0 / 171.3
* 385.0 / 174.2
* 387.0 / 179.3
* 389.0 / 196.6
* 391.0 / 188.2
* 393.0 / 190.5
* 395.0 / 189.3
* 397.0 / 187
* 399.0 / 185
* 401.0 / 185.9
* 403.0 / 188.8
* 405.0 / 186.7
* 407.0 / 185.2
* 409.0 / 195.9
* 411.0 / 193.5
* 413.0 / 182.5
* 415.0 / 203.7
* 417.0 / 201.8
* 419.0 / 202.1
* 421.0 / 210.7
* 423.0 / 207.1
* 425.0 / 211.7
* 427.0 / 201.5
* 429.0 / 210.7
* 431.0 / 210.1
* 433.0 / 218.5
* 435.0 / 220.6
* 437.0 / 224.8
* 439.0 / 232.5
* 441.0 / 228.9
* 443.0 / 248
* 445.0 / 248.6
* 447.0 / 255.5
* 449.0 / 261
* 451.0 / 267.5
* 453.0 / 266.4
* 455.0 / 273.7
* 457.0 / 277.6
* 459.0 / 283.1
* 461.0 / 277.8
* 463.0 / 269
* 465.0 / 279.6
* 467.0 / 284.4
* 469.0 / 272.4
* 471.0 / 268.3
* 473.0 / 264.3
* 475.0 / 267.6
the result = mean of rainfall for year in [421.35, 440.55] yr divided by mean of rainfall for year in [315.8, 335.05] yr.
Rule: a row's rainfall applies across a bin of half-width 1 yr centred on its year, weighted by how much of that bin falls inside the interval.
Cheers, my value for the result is 1.5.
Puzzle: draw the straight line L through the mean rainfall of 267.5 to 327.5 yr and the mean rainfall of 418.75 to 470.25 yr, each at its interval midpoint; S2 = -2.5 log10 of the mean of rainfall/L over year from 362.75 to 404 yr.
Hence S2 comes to 0.20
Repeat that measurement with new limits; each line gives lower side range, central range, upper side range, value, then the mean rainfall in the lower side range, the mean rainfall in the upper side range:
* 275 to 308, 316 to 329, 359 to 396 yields 0.15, 190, 185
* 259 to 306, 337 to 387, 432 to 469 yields 0.29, 196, 257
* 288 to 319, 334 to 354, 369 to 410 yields 0.32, 192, 185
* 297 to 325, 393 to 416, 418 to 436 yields 0.09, 188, 210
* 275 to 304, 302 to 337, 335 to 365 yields 0.08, 190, 160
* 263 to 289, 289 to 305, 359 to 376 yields 0.05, 198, 189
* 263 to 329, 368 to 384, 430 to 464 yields 0.22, 189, 251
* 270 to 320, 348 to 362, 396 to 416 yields 0.02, 194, 189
